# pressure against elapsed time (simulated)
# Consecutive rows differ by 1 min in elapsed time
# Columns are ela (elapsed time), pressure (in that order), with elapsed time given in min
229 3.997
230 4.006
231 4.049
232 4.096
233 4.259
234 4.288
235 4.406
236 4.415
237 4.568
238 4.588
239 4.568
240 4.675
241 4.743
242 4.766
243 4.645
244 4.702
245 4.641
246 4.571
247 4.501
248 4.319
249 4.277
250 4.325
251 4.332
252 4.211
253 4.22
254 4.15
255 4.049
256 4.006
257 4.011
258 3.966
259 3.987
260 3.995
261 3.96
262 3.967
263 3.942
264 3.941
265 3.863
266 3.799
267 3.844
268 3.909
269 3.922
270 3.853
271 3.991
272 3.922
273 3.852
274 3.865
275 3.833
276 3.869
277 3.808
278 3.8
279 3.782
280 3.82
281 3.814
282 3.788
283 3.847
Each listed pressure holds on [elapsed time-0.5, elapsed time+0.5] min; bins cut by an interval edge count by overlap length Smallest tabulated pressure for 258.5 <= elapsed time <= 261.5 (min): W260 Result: 3.96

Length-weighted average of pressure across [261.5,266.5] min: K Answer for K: 3.9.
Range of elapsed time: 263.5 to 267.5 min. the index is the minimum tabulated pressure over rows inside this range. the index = 3.799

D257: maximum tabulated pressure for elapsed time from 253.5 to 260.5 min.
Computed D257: 4.15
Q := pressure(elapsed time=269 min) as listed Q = 3.922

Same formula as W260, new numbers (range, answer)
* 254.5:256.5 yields 4.006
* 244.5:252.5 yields 4.211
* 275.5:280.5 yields 3.782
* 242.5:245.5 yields 4.641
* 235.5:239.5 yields 4.415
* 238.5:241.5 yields 4.568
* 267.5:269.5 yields 3.909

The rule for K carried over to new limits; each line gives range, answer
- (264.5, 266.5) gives 3.83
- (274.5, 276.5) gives 3.85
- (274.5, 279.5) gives 3.82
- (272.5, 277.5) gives 3.85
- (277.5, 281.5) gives 3.8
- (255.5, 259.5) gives 3.99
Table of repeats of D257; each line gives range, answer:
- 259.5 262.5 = 3.995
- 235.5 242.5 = 4.766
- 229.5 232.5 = 4.096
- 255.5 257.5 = 4.011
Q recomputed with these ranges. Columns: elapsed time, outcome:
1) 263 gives 3.942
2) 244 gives 4.702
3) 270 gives 3.853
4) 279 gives 3.782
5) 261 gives 3.96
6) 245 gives 4.641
